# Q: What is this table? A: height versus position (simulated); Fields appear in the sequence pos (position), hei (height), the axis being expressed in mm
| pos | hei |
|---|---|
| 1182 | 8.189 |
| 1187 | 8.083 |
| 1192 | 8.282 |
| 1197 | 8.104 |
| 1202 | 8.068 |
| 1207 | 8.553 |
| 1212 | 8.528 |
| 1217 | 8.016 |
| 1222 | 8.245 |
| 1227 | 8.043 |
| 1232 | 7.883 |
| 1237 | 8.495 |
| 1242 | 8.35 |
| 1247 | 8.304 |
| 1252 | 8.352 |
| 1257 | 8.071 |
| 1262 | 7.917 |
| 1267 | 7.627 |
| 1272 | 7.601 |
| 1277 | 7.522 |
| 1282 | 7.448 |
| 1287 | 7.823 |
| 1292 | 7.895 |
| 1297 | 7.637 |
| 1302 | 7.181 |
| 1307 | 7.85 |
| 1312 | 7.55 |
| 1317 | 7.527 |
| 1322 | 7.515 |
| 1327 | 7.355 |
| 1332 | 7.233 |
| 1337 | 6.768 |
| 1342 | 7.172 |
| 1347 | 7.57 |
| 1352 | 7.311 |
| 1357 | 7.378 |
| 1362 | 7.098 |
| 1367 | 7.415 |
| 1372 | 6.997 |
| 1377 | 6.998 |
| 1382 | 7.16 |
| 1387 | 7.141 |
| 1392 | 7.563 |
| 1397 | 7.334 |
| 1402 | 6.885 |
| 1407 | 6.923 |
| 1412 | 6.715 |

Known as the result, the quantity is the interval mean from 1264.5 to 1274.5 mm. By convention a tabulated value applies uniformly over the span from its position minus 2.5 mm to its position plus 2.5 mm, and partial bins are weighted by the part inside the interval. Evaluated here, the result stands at 7.61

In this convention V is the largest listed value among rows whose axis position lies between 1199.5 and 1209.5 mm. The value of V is 8.553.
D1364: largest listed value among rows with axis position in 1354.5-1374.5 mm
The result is 7.415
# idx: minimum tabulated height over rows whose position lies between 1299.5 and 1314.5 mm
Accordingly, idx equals 7.181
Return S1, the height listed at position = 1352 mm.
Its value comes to 7.311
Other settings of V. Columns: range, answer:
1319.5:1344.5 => 7.515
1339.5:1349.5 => 7.57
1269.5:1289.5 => 7.823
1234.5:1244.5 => 8.495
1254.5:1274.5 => 8.071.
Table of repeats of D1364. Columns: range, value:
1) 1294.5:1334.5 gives 7.85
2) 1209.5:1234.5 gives 8.528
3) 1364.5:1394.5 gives 7.563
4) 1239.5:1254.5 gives 8.352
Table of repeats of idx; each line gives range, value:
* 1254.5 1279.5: 7.522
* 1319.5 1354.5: 6.768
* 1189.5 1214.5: 8.068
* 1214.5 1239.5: 7.883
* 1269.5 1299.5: 7.448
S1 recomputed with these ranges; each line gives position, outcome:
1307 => 7.85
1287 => 7.823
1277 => 7.522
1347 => 7.57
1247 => 8.304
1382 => 7.16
